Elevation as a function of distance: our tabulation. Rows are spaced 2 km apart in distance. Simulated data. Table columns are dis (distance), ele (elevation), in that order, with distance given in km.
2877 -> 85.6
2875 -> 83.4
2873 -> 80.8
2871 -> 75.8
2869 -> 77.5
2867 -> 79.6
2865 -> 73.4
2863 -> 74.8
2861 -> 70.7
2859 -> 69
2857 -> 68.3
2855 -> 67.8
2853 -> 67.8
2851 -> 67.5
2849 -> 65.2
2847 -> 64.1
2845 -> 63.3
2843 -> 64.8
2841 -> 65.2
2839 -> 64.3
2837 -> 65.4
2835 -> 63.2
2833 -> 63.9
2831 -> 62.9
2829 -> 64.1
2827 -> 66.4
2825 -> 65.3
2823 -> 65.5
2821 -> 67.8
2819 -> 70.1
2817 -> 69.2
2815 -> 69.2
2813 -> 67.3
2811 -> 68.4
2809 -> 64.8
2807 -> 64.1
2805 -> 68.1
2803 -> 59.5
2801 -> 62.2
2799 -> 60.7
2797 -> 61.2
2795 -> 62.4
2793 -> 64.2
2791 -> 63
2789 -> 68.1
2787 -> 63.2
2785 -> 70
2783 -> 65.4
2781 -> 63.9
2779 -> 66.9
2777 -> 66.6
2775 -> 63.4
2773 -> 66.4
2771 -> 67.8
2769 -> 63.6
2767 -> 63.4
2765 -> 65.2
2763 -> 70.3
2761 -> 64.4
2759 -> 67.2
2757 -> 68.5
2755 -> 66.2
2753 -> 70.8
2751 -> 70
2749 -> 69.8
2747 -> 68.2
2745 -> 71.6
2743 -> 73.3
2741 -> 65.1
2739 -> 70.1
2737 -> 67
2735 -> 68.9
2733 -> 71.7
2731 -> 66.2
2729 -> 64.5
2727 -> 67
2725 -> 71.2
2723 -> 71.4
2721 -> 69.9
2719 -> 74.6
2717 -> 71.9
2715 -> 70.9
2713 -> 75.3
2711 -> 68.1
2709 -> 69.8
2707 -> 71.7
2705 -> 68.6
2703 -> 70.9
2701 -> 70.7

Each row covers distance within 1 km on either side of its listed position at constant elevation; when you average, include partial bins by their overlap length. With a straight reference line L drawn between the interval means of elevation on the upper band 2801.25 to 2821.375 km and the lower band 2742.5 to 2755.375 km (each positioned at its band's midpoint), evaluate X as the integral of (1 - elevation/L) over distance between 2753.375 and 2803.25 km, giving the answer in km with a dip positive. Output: 2.4 km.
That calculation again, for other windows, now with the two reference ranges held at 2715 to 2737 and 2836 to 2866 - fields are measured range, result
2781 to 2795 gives 0.7 km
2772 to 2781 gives 0.4 km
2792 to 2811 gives 1.4 km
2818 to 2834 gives 0.5 km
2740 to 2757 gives 0.0 km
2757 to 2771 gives 0.6 km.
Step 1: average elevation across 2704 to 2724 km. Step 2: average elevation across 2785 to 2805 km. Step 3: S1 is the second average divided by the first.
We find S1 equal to 0.9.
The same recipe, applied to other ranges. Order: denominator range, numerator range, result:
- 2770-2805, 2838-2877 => 1.10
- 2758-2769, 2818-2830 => 1.01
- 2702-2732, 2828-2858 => 0.93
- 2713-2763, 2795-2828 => 0.95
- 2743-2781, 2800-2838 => 0.98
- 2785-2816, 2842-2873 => 1.09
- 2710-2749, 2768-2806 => 0.92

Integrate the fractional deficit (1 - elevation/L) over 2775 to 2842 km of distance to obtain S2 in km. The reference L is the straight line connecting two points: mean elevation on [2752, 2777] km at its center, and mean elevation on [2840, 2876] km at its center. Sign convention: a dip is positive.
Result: 3.3 km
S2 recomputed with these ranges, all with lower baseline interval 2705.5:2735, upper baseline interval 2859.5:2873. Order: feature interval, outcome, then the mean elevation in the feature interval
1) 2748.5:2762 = 0.6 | 68.1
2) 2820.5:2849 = 3.7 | 64.7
